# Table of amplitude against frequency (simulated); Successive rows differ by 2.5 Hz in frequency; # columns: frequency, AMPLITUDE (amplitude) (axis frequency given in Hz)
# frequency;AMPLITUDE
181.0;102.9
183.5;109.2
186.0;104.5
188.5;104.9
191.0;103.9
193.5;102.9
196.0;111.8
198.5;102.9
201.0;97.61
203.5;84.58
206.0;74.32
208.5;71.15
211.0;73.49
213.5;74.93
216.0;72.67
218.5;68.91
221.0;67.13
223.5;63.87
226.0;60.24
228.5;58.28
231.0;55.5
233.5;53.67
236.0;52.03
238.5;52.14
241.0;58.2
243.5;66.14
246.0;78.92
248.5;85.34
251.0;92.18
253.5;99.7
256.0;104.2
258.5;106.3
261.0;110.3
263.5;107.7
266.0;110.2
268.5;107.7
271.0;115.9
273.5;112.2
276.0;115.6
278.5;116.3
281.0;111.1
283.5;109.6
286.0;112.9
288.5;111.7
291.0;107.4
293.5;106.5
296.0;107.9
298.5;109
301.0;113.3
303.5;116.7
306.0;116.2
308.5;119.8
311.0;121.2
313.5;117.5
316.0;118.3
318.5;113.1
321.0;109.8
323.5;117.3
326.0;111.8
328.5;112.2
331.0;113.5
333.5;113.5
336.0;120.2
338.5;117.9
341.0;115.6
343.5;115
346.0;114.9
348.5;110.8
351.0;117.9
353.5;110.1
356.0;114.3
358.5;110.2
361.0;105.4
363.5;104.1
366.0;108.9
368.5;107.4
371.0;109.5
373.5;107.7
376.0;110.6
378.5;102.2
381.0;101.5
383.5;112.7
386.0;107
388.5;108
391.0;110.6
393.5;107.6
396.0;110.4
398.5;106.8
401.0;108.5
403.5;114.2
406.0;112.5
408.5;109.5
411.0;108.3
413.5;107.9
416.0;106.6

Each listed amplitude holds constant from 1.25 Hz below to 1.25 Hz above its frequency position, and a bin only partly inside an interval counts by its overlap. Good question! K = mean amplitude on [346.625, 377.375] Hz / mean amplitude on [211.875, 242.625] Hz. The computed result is 1.78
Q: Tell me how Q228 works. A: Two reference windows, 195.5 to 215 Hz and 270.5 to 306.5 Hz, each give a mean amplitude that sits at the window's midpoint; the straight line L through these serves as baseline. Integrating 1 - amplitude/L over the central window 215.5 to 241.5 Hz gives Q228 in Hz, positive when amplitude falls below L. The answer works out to 9.1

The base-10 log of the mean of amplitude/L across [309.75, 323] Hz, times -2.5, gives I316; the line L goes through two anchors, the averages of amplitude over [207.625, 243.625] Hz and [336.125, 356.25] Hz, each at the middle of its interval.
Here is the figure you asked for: -0.14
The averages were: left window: 63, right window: 115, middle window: 116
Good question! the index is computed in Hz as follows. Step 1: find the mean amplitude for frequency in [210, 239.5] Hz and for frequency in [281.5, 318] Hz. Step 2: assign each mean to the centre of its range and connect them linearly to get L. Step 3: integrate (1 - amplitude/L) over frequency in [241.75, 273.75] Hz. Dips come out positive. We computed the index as -5.0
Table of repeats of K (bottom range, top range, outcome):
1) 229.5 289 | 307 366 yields 1.22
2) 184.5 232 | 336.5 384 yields 1.35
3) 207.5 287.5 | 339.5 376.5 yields 1.29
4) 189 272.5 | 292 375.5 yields 1.35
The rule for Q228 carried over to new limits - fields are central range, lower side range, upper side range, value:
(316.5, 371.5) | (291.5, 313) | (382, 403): -0.48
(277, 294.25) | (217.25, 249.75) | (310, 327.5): -2.91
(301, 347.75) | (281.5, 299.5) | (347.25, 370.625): -2.59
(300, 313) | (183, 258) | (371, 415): -3.19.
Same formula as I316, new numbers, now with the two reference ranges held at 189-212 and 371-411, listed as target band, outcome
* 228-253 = 0.39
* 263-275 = -0.14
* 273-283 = -0.15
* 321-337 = -0.11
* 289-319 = -0.13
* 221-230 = 0.46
